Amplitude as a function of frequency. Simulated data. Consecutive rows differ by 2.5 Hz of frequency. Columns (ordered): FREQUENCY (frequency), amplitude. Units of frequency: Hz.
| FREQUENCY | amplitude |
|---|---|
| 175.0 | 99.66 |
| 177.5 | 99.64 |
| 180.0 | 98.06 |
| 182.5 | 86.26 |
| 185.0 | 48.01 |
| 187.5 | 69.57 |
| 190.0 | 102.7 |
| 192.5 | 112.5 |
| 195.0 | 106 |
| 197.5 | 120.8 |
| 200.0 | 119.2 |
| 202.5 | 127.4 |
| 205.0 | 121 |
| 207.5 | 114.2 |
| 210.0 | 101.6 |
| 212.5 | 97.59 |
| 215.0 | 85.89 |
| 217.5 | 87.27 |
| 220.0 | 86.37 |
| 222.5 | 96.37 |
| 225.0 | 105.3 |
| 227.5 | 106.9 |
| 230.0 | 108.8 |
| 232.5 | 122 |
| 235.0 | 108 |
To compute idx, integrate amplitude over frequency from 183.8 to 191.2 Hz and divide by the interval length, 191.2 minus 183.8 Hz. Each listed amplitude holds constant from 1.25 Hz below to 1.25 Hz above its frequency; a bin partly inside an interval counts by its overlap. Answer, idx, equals 73.4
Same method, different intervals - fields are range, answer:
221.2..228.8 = 103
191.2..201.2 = 115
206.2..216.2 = 100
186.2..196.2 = 97.4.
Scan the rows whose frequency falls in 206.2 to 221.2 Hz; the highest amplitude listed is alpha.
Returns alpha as 114.2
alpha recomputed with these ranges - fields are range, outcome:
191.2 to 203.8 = 127.4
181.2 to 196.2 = 112.5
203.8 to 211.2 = 121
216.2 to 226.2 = 105.3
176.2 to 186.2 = 99.64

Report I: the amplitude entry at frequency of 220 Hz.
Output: 86.37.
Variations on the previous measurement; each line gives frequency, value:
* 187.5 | 69.57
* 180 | 98.06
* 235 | 108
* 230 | 108.8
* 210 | 101.6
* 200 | 119.2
